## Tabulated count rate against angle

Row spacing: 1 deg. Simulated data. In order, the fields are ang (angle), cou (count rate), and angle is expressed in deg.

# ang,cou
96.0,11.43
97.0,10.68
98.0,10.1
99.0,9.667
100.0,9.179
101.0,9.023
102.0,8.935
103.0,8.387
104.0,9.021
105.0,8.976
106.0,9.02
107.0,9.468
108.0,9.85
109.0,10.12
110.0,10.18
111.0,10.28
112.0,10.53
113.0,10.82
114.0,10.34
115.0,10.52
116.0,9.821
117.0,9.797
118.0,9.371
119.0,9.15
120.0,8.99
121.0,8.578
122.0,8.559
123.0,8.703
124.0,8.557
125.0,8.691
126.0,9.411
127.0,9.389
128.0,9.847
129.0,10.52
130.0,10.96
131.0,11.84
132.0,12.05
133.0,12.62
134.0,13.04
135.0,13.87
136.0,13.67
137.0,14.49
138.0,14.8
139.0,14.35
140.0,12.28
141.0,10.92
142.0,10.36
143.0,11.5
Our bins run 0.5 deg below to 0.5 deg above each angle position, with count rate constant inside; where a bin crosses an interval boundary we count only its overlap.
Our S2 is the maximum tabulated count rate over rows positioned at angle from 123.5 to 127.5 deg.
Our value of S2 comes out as 9.411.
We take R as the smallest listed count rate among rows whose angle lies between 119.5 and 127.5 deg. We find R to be 8.557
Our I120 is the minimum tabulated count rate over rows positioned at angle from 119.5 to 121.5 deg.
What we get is 8.578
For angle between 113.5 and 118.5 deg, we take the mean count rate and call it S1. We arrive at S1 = 9.97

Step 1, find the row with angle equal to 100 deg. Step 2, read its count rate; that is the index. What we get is 9.179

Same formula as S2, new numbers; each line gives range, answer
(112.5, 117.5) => 10.82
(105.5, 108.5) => 9.85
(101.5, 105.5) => 9.021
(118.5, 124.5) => 9.15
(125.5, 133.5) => 12.62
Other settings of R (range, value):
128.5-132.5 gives 10.52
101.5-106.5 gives 8.387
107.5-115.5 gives 9.85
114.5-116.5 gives 9.821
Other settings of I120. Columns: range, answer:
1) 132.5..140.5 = 12.28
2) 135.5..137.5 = 13.67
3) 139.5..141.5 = 10.92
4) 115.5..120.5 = 8.99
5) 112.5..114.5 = 10.34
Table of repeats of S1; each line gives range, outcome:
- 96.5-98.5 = 10.4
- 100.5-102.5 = 8.98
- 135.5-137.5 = 14.1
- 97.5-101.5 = 9.49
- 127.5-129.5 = 10.2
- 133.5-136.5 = 13.5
